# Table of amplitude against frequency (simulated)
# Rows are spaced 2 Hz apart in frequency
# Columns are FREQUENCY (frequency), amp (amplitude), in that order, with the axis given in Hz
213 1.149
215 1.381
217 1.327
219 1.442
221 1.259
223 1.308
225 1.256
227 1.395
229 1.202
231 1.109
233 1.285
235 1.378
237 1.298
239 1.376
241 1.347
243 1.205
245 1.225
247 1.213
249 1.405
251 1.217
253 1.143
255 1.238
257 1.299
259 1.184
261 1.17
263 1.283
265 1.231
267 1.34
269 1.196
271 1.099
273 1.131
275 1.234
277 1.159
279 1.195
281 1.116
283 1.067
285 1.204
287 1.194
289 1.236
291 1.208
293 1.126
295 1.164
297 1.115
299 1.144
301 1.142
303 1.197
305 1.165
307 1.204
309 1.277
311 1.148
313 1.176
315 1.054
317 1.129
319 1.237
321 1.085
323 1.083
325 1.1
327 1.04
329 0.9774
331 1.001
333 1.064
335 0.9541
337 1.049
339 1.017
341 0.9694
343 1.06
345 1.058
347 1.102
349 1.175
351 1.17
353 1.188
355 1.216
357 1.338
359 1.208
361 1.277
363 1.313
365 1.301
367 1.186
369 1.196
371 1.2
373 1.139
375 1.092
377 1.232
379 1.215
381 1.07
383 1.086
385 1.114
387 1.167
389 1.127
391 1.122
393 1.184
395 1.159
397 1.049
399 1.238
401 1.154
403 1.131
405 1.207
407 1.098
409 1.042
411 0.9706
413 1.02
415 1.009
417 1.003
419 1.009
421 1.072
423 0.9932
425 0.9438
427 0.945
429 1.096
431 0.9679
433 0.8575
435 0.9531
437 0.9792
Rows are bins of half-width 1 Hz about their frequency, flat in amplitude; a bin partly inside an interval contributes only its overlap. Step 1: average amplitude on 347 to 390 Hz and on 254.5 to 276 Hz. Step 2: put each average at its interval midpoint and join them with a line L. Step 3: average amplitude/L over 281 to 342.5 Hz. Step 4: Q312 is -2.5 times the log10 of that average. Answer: 0.08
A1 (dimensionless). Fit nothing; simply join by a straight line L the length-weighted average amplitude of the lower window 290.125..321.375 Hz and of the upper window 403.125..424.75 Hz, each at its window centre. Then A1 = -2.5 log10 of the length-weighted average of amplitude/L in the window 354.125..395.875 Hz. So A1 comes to -0.097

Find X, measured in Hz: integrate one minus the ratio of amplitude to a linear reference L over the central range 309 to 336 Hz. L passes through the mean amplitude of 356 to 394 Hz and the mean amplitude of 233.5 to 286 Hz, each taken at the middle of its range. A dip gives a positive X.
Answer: 2.7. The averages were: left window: 1.23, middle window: 1.09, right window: 1.19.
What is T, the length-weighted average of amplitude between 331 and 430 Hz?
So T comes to 1.12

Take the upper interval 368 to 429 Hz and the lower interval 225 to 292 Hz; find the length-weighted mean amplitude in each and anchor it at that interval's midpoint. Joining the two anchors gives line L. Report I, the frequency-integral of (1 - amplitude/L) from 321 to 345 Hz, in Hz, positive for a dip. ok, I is 2.7 Hz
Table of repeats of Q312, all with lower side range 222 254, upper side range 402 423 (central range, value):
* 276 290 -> 0.04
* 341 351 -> 0.04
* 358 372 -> -0.12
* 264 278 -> 0.03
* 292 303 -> 0.05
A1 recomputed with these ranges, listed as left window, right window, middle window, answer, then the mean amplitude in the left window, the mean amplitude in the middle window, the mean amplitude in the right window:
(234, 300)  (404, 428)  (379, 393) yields -0.06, 1.22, 1.13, 1.03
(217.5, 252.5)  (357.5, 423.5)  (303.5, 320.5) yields 0.04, 1.29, 1.17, 1.14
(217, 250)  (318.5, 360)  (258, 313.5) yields 0.01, 1.29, 1.18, 1.1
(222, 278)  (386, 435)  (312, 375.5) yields 0.01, 1.25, 1.13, 1.06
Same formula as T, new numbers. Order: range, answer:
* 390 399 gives 1.14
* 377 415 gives 1.12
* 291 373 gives 1.14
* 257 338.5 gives 1.15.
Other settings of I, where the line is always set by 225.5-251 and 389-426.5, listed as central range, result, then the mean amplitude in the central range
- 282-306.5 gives 1.0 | 1.16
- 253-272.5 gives 0.5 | 1.22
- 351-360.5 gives -0.8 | 1.23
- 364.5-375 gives -0.6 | 1.19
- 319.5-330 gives 1.0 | 1.07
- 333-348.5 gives 1.6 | 1.04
